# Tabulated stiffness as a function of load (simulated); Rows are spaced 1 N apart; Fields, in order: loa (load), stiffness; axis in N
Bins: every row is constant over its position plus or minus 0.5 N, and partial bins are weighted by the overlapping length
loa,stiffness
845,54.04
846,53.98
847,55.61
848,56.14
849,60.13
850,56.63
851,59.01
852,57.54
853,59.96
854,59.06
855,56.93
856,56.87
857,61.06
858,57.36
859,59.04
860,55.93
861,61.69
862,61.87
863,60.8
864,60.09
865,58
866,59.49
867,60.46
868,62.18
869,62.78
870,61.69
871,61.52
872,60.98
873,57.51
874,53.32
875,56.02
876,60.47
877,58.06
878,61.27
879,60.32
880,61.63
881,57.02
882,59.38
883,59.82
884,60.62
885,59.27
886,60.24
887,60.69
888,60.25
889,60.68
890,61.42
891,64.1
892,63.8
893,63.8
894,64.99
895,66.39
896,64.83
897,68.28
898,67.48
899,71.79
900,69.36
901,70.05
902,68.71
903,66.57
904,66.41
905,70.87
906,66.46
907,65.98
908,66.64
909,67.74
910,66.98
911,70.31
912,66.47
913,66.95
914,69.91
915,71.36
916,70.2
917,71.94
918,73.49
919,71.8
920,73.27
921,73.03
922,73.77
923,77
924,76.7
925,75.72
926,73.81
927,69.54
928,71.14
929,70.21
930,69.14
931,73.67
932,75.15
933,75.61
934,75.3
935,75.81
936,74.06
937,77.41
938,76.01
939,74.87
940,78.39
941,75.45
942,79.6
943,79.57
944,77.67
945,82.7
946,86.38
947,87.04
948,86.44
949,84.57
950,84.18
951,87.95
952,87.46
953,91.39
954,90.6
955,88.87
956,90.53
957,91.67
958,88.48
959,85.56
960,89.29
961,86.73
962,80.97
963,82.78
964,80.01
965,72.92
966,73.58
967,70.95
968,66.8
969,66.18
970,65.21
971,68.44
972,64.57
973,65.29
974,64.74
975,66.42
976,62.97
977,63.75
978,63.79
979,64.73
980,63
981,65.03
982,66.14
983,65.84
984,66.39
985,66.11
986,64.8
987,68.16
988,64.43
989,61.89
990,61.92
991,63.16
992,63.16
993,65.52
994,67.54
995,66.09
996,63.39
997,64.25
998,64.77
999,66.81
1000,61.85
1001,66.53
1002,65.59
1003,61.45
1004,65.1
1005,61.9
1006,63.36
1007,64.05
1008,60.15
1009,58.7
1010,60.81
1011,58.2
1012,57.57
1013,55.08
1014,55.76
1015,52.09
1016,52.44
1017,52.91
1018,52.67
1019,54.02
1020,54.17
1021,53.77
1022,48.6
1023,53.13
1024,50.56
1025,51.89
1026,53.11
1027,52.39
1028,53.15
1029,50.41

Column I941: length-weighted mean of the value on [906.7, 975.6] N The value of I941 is 76.1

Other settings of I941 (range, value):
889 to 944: 70.9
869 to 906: 62.8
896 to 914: 68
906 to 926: 71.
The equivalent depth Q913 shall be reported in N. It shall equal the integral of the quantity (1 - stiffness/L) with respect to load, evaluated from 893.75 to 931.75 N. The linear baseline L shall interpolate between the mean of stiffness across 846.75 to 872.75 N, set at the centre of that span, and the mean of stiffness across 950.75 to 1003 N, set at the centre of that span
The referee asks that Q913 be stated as -3.1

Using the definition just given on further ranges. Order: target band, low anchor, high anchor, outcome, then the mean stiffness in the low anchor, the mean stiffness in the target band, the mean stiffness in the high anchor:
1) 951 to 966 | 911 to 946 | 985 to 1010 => -3.5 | 74.1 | 85.9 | 63.9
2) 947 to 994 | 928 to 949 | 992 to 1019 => -2.6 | 77.5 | 73.6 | 60.9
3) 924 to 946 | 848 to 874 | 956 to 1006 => -3.5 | 59.4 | 75.6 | 68.9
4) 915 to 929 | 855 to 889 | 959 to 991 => -1.9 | 59.6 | 73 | 69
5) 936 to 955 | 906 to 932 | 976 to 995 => -3.9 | 71.1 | 82.6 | 64.7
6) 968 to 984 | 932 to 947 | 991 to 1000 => 1.0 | 78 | 65.2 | 64.9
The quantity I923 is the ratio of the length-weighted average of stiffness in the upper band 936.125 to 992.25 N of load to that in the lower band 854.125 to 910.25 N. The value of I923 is 1.20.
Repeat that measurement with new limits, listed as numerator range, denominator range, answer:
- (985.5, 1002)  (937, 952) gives 0.79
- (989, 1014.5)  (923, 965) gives 0.78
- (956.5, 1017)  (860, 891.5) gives 1.11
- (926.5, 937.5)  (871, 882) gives 1.25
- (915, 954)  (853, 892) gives 1.29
